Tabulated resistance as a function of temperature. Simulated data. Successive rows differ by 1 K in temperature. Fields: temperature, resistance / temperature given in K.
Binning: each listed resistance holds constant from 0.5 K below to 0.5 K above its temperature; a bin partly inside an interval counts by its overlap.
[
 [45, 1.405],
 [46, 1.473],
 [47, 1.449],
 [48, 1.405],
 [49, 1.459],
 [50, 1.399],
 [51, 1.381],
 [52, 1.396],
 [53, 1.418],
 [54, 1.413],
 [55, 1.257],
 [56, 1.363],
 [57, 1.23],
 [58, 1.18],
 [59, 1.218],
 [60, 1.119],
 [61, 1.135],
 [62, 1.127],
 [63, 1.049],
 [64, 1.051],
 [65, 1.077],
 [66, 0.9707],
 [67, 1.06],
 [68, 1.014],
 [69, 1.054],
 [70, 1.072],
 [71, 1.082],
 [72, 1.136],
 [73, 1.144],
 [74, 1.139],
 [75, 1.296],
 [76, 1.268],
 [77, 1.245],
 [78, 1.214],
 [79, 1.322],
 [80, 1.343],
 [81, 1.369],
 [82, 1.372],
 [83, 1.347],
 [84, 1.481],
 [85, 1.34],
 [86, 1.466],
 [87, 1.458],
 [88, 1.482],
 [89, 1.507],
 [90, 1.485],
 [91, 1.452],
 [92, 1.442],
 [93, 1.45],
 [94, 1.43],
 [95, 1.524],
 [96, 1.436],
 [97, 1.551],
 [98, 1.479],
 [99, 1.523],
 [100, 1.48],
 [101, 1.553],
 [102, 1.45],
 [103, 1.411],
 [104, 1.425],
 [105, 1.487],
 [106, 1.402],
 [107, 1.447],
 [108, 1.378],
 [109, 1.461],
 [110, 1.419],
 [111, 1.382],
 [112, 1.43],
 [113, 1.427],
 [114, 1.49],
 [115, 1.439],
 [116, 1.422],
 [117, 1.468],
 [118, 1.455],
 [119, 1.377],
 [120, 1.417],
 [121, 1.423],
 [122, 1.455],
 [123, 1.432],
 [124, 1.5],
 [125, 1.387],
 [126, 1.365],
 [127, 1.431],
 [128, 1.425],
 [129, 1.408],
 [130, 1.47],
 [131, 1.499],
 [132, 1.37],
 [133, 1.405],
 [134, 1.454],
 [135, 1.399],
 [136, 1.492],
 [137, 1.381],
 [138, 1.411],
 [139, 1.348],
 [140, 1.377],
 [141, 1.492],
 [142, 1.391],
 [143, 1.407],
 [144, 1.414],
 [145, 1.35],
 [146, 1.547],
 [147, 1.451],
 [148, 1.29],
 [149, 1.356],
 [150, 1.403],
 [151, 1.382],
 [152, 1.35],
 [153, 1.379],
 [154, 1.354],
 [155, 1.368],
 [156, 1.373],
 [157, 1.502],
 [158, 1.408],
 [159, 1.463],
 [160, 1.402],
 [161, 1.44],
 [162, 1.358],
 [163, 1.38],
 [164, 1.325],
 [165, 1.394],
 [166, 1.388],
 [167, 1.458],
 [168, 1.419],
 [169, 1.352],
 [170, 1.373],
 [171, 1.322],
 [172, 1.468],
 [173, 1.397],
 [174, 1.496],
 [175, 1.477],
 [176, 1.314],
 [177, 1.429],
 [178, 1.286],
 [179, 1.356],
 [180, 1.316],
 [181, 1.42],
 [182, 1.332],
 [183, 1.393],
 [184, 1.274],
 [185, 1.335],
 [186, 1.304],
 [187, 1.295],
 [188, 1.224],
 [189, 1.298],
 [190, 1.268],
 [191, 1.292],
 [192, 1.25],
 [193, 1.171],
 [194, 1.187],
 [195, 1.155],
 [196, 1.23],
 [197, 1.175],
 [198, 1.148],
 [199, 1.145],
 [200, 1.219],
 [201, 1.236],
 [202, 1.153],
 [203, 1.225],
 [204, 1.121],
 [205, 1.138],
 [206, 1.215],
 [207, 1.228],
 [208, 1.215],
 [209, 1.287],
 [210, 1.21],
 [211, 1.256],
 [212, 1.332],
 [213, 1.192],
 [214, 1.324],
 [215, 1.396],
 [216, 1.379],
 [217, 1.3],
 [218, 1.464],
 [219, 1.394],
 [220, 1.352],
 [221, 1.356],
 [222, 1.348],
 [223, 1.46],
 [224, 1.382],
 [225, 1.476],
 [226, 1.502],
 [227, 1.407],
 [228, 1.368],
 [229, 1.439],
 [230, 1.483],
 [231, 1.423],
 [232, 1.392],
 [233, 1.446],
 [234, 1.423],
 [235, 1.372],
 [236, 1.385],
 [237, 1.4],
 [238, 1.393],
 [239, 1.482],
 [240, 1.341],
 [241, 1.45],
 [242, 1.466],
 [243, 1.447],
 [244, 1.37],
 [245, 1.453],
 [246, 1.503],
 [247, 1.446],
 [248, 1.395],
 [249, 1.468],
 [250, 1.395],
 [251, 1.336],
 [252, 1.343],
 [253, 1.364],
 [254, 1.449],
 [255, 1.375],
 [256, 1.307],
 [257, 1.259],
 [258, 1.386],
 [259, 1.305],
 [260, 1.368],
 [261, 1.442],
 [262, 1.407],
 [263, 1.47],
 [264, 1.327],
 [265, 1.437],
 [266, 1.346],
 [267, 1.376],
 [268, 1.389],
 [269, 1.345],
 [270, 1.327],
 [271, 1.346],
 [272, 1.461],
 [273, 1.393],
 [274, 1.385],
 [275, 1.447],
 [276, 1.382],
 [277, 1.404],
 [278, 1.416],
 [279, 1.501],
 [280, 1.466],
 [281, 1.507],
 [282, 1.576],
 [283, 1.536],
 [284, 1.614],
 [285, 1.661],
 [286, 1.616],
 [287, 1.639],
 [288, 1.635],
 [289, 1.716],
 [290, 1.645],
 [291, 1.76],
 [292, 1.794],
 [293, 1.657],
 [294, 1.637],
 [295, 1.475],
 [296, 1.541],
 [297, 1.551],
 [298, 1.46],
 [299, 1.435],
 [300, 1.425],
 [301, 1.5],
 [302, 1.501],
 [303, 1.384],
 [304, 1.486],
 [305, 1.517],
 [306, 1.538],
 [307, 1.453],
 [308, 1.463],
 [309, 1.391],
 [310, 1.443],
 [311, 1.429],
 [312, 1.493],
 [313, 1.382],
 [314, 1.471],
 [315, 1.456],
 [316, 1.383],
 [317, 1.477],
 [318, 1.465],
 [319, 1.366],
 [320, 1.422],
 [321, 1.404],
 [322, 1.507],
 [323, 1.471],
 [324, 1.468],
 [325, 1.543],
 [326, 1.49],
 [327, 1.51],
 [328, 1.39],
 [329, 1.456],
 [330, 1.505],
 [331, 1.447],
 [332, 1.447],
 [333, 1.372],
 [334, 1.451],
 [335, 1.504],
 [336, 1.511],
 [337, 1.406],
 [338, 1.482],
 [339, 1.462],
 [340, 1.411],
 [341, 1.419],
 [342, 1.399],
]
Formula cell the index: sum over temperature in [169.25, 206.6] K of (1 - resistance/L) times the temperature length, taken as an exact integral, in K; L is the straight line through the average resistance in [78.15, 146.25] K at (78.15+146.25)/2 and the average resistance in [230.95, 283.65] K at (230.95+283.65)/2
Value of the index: 3.6 K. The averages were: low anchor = 1.43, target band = 1.28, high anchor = 1.41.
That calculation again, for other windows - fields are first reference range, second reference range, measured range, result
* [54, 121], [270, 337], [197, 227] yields 2.8 K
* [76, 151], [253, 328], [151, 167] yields 0.5 K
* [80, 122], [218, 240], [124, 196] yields 2.7 K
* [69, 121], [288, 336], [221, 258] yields 1.3 K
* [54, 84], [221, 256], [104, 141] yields -4.9 K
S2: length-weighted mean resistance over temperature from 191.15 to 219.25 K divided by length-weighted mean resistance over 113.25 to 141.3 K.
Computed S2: 0.87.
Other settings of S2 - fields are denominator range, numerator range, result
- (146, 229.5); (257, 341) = 1.10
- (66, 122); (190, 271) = 0.98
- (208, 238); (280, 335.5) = 1.10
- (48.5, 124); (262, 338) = 1.10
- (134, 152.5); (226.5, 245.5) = 1.01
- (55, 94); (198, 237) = 1.06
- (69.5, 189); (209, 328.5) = 1.03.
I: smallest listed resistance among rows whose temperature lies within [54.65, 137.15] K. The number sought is 0.9707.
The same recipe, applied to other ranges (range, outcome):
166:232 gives 1.121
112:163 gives 1.29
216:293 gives 1.259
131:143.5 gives 1.348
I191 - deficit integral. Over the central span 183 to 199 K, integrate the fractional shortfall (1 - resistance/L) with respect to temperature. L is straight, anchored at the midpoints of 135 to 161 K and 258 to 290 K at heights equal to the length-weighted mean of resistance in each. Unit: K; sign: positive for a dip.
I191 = 2.04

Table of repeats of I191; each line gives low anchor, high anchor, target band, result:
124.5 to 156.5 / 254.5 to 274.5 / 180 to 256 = 2.8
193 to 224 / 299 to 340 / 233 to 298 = -4.6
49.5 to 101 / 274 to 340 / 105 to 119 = -1.1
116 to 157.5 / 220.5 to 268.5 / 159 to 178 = 0.2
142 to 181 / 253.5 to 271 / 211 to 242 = -0.3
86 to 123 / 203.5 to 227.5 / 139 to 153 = 0.1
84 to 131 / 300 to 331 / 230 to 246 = 0.4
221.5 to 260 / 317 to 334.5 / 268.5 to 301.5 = -2.1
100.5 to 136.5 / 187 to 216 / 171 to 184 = -1.0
